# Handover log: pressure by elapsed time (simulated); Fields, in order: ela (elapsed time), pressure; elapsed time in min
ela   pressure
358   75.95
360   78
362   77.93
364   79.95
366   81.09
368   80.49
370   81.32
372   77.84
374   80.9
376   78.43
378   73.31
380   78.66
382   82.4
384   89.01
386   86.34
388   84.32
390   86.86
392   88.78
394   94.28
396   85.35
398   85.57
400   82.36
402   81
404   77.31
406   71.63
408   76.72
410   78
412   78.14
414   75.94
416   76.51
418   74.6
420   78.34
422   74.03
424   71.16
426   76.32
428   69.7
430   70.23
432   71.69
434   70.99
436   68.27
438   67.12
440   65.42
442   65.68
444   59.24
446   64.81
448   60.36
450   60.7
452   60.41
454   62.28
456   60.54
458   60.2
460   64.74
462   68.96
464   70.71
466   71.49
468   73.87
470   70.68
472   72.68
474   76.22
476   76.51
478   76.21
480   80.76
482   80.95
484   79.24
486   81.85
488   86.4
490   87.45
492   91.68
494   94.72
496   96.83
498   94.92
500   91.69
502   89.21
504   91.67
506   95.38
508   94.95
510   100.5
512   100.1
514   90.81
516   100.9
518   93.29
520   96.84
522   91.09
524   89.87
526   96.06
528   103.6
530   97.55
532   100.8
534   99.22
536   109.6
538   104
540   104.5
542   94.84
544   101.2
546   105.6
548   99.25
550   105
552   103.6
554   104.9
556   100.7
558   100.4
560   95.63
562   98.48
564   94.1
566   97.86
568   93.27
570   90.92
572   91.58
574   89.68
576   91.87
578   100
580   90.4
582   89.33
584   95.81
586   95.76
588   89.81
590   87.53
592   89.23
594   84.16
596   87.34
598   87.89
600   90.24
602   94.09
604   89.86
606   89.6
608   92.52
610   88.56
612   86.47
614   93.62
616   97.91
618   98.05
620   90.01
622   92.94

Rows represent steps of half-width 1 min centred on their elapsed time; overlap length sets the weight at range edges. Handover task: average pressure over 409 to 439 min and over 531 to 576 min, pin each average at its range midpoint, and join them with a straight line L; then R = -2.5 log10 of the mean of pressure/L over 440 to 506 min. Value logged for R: 0.10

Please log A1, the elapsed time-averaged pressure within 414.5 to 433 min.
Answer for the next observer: 73.7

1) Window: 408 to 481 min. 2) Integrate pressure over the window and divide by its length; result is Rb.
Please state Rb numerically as 70.2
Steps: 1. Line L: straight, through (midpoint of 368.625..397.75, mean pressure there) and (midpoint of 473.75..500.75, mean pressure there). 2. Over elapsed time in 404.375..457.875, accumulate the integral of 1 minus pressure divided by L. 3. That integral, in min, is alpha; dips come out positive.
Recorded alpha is 9.4 min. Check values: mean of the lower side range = 83.4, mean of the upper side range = 85.6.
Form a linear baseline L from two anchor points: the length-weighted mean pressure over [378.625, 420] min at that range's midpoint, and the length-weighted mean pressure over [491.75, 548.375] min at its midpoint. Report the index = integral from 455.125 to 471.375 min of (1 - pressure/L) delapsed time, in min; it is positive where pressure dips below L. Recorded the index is 4.0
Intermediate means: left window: 81.5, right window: 97.3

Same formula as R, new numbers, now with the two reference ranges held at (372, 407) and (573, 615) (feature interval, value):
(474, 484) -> 0.102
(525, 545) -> -0.147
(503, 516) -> -0.103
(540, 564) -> -0.135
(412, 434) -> 0.138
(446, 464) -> 0.330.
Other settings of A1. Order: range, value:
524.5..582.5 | 98.4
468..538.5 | 90.6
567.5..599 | 90.9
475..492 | 81.8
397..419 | 78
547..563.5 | 101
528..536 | 101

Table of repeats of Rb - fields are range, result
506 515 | 96.5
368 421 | 80.9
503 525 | 95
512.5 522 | 95.2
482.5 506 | 89.7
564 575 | 92.8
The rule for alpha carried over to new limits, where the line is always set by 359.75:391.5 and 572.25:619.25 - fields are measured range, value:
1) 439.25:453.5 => 3.7 min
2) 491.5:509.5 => -1.4 min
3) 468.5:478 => 1.3 min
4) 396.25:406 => 0.2 min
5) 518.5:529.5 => -0.9 min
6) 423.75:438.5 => 2.3 min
